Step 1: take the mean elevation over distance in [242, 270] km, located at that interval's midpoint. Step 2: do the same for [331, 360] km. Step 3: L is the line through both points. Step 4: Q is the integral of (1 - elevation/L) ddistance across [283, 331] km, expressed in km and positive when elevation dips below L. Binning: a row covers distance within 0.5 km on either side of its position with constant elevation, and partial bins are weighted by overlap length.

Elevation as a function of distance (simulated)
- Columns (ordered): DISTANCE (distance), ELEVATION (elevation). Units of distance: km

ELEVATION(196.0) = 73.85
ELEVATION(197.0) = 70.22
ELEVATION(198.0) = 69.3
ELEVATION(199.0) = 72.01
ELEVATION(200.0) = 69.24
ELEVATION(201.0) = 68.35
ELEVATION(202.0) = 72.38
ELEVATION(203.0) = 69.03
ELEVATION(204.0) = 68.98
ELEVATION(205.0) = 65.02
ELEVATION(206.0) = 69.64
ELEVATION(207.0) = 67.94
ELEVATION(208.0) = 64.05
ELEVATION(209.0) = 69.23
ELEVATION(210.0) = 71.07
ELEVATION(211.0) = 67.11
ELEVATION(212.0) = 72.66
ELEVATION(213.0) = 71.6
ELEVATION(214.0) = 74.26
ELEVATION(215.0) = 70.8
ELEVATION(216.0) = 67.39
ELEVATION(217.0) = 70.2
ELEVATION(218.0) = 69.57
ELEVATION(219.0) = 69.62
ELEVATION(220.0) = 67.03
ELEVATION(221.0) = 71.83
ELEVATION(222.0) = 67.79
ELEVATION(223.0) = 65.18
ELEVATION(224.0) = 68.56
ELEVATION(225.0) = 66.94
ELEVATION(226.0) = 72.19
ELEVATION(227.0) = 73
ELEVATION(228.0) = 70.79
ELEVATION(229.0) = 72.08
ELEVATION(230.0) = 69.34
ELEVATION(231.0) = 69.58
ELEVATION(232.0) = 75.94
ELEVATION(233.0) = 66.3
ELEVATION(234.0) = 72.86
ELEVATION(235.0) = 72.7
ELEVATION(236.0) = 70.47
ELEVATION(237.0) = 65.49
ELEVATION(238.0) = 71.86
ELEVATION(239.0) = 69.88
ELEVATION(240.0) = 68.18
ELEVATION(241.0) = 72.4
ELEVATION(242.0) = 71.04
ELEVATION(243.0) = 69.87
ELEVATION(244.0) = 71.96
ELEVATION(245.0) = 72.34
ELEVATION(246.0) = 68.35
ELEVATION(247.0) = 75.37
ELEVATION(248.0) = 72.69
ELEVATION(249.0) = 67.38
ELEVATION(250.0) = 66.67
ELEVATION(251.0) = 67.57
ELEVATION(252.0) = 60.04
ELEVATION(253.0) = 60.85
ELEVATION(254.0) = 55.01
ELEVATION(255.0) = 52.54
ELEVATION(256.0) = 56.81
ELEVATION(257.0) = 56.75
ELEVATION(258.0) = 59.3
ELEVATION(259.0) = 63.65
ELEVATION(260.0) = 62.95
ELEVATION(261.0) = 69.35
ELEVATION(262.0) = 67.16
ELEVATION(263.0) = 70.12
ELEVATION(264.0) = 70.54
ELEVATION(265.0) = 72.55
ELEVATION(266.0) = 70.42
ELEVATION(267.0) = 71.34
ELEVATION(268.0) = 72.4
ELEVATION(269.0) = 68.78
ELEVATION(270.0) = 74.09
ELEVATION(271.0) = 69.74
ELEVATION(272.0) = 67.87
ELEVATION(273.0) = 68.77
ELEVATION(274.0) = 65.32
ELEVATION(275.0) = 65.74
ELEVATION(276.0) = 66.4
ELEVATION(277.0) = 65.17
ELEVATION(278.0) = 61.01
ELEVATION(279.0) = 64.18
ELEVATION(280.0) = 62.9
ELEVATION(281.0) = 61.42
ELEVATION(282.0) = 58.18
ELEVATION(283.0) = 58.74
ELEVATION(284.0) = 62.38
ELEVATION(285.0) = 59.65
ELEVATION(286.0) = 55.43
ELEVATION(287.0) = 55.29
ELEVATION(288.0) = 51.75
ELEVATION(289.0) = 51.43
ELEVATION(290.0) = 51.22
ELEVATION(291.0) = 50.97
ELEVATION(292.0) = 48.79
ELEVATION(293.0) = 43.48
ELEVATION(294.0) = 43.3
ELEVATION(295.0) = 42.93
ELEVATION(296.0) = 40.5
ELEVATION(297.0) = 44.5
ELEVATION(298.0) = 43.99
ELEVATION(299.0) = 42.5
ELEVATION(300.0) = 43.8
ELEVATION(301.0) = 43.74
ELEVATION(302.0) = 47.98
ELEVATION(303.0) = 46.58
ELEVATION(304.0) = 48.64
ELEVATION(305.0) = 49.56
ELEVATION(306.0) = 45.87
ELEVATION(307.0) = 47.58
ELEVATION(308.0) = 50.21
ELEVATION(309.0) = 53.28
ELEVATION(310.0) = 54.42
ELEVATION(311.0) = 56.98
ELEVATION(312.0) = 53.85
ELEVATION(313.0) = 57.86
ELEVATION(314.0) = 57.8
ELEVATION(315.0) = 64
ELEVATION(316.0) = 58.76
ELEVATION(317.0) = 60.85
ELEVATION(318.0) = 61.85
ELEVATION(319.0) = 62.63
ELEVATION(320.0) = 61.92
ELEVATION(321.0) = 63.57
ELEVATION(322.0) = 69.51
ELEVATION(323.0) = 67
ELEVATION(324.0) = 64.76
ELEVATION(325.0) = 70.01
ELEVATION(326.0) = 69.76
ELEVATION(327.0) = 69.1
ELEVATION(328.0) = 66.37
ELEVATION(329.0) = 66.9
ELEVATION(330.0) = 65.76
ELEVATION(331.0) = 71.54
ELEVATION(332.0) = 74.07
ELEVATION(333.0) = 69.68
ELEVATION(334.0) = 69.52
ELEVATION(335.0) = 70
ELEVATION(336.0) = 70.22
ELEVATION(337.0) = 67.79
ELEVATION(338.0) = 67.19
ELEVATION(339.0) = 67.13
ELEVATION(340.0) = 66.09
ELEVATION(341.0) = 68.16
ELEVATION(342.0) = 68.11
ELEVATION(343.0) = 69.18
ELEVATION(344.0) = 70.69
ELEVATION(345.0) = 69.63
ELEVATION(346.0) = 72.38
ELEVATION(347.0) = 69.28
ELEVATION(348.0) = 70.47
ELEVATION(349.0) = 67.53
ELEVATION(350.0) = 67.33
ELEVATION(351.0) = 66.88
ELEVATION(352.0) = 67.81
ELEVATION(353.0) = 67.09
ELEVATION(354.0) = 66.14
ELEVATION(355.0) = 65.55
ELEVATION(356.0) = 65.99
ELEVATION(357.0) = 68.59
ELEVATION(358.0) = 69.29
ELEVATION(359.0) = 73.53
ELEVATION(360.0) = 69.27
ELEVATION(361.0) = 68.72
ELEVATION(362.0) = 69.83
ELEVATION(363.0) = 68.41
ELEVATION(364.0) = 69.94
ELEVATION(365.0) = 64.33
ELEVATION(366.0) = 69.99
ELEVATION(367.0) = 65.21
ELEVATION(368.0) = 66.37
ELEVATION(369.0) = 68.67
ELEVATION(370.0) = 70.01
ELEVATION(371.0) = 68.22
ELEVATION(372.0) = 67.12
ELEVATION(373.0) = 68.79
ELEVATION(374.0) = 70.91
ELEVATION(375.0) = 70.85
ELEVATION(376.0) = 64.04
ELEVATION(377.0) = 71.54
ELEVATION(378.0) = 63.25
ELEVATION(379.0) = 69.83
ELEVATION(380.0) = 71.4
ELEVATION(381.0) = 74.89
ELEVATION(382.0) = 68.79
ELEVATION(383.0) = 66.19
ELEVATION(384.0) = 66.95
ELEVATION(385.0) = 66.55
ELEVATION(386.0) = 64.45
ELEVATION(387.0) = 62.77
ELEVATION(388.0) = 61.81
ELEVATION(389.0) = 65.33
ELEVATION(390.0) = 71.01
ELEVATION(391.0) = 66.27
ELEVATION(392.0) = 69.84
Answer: 8.9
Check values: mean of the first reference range 66.6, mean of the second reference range 68.8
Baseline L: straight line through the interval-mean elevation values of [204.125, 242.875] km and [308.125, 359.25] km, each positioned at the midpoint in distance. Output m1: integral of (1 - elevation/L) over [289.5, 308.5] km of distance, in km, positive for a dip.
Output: 6.0 km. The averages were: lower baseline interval 69.8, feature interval 46.1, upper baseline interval 66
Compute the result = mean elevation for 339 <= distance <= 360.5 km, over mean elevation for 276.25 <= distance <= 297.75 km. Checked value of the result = 1.27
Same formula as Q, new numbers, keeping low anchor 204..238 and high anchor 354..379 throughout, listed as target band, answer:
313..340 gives 0.93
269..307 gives 7.84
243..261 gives 1.28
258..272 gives 0.04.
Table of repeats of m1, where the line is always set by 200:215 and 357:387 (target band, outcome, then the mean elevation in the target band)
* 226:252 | -0.44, 70.4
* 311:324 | 1.36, 61.6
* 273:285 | 1.05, 63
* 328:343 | 0.00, 68.7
